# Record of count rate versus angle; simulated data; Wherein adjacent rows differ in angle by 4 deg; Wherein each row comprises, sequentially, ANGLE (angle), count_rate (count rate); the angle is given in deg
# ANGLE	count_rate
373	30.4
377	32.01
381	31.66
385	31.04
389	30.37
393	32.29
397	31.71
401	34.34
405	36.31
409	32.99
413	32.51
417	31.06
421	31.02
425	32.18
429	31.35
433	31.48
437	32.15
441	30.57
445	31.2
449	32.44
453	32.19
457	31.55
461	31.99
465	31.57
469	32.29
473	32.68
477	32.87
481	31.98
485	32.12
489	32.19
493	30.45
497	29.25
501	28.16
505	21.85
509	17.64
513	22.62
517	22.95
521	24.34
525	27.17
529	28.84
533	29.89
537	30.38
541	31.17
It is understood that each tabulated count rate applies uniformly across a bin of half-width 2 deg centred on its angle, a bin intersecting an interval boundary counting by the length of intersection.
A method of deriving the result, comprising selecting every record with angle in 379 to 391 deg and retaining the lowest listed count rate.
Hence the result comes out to 30.37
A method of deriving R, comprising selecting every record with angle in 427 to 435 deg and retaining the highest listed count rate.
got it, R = 31.48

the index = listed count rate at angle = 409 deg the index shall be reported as 32.99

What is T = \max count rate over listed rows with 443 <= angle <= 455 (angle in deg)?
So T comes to 32.44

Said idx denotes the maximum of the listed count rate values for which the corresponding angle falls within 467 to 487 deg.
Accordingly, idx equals 32.87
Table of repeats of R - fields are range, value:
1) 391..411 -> 36.31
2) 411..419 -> 32.51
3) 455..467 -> 31.99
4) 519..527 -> 27.17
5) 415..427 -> 32.18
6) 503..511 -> 21.85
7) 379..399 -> 32.29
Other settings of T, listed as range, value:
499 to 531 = 28.84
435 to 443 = 32.15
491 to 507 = 30.45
